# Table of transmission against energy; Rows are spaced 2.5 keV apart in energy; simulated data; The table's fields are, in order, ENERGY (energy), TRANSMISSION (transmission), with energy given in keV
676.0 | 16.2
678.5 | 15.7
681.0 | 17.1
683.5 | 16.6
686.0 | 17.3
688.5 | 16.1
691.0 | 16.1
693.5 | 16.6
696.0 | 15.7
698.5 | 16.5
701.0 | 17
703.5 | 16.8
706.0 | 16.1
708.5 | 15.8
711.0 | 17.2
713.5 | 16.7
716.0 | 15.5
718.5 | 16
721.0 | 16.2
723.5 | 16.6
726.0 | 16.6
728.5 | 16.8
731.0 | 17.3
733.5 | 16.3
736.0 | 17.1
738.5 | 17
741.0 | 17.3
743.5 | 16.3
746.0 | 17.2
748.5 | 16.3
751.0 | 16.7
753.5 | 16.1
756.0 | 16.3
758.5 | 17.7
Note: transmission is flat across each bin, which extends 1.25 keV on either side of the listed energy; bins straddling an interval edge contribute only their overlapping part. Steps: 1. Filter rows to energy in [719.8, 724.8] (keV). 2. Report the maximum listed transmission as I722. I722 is 16.6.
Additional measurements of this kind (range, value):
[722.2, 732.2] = 17.3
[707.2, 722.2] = 17.2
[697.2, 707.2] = 17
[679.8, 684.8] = 17.1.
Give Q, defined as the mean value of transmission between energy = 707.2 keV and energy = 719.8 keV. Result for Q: 16.2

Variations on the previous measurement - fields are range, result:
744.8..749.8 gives 16.7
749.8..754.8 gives 16.4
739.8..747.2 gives 16.9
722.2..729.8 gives 16.7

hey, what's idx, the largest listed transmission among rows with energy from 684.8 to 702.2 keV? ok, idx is 17.3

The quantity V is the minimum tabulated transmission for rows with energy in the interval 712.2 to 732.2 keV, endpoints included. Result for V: 15.5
